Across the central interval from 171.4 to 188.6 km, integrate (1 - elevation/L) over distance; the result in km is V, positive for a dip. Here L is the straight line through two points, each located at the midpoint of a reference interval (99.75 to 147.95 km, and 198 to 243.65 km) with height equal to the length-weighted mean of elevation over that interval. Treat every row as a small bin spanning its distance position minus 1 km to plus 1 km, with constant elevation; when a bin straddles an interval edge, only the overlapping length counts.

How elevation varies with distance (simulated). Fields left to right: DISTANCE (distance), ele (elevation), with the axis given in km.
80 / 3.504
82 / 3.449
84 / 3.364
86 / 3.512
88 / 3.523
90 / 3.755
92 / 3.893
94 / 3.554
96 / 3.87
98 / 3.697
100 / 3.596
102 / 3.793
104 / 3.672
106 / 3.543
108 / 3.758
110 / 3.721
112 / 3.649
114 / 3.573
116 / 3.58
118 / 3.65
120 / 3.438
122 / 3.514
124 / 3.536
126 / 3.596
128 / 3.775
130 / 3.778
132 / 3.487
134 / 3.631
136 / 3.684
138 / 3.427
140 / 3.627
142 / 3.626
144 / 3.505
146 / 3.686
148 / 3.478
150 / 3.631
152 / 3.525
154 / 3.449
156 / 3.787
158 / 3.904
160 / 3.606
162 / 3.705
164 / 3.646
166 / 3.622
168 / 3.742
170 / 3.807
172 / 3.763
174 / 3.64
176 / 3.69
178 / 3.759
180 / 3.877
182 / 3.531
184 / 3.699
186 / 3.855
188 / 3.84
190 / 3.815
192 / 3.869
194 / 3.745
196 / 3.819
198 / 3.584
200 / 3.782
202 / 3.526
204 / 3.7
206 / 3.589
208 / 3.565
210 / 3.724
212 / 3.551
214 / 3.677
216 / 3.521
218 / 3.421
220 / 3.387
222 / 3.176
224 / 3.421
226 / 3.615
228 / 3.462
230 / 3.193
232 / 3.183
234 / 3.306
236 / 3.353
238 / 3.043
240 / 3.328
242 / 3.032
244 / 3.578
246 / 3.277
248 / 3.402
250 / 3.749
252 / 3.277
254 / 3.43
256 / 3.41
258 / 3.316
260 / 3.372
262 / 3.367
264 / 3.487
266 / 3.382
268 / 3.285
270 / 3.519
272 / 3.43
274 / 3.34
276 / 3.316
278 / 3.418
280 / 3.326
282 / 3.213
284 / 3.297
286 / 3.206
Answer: -1.1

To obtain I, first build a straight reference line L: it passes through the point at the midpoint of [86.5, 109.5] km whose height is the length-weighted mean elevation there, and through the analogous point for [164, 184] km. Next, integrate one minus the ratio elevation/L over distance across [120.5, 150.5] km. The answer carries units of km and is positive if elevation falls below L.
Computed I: 0.9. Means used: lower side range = 3.69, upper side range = 3.71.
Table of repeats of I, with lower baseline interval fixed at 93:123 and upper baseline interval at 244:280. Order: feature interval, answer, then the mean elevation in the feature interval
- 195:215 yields -0.93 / 3.65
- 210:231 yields 0.06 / 3.46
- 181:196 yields -1.08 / 3.77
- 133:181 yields -1.28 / 3.66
